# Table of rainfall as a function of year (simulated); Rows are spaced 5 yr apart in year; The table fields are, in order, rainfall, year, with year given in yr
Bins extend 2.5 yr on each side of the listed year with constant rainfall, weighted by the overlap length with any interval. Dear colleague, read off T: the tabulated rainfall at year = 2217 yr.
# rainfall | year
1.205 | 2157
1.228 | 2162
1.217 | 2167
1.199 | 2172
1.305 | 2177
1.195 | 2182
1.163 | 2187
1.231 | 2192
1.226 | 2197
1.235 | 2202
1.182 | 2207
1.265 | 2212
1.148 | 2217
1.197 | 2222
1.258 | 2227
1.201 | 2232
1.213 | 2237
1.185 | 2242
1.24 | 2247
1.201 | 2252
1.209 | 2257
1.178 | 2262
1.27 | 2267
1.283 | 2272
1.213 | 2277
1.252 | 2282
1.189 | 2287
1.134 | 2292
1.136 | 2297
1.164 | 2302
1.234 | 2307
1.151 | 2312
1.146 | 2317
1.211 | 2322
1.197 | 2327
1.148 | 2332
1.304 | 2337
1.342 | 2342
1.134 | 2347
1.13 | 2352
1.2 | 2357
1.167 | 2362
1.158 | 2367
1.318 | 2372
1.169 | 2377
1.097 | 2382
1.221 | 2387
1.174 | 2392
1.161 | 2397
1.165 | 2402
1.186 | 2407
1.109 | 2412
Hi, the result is 1.148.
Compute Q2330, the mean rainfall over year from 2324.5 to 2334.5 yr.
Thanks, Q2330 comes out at 1.17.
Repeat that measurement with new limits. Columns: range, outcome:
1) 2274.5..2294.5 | 1.2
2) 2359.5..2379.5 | 1.2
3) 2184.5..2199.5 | 1.21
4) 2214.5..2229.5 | 1.2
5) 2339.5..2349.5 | 1.24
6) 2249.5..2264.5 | 1.2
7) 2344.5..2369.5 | 1.16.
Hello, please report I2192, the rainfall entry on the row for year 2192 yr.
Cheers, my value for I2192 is 1.231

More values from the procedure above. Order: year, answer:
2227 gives 1.258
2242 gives 1.185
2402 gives 1.165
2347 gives 1.134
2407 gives 1.186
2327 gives 1.197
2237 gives 1.213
